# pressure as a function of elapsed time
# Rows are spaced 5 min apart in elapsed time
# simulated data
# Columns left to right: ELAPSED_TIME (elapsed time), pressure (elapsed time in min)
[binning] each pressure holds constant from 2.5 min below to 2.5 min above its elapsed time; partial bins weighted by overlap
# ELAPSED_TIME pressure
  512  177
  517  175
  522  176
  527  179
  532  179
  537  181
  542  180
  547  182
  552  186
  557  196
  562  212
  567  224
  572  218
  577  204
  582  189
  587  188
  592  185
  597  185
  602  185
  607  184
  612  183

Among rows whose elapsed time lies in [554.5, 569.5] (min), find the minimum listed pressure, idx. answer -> 196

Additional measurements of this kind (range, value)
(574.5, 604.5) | 185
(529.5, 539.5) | 179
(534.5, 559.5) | 180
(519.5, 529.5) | 176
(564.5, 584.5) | 189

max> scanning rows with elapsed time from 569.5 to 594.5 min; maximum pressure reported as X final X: 218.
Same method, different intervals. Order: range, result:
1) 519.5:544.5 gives 181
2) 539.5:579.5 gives 224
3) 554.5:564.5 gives 212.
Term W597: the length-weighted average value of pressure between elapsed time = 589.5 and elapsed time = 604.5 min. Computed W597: 185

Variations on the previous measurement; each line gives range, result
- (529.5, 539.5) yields 180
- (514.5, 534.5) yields 177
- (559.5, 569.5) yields 218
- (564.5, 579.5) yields 215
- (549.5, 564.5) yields 198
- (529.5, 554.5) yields 182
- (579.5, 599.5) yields 187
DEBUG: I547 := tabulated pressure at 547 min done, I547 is 182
